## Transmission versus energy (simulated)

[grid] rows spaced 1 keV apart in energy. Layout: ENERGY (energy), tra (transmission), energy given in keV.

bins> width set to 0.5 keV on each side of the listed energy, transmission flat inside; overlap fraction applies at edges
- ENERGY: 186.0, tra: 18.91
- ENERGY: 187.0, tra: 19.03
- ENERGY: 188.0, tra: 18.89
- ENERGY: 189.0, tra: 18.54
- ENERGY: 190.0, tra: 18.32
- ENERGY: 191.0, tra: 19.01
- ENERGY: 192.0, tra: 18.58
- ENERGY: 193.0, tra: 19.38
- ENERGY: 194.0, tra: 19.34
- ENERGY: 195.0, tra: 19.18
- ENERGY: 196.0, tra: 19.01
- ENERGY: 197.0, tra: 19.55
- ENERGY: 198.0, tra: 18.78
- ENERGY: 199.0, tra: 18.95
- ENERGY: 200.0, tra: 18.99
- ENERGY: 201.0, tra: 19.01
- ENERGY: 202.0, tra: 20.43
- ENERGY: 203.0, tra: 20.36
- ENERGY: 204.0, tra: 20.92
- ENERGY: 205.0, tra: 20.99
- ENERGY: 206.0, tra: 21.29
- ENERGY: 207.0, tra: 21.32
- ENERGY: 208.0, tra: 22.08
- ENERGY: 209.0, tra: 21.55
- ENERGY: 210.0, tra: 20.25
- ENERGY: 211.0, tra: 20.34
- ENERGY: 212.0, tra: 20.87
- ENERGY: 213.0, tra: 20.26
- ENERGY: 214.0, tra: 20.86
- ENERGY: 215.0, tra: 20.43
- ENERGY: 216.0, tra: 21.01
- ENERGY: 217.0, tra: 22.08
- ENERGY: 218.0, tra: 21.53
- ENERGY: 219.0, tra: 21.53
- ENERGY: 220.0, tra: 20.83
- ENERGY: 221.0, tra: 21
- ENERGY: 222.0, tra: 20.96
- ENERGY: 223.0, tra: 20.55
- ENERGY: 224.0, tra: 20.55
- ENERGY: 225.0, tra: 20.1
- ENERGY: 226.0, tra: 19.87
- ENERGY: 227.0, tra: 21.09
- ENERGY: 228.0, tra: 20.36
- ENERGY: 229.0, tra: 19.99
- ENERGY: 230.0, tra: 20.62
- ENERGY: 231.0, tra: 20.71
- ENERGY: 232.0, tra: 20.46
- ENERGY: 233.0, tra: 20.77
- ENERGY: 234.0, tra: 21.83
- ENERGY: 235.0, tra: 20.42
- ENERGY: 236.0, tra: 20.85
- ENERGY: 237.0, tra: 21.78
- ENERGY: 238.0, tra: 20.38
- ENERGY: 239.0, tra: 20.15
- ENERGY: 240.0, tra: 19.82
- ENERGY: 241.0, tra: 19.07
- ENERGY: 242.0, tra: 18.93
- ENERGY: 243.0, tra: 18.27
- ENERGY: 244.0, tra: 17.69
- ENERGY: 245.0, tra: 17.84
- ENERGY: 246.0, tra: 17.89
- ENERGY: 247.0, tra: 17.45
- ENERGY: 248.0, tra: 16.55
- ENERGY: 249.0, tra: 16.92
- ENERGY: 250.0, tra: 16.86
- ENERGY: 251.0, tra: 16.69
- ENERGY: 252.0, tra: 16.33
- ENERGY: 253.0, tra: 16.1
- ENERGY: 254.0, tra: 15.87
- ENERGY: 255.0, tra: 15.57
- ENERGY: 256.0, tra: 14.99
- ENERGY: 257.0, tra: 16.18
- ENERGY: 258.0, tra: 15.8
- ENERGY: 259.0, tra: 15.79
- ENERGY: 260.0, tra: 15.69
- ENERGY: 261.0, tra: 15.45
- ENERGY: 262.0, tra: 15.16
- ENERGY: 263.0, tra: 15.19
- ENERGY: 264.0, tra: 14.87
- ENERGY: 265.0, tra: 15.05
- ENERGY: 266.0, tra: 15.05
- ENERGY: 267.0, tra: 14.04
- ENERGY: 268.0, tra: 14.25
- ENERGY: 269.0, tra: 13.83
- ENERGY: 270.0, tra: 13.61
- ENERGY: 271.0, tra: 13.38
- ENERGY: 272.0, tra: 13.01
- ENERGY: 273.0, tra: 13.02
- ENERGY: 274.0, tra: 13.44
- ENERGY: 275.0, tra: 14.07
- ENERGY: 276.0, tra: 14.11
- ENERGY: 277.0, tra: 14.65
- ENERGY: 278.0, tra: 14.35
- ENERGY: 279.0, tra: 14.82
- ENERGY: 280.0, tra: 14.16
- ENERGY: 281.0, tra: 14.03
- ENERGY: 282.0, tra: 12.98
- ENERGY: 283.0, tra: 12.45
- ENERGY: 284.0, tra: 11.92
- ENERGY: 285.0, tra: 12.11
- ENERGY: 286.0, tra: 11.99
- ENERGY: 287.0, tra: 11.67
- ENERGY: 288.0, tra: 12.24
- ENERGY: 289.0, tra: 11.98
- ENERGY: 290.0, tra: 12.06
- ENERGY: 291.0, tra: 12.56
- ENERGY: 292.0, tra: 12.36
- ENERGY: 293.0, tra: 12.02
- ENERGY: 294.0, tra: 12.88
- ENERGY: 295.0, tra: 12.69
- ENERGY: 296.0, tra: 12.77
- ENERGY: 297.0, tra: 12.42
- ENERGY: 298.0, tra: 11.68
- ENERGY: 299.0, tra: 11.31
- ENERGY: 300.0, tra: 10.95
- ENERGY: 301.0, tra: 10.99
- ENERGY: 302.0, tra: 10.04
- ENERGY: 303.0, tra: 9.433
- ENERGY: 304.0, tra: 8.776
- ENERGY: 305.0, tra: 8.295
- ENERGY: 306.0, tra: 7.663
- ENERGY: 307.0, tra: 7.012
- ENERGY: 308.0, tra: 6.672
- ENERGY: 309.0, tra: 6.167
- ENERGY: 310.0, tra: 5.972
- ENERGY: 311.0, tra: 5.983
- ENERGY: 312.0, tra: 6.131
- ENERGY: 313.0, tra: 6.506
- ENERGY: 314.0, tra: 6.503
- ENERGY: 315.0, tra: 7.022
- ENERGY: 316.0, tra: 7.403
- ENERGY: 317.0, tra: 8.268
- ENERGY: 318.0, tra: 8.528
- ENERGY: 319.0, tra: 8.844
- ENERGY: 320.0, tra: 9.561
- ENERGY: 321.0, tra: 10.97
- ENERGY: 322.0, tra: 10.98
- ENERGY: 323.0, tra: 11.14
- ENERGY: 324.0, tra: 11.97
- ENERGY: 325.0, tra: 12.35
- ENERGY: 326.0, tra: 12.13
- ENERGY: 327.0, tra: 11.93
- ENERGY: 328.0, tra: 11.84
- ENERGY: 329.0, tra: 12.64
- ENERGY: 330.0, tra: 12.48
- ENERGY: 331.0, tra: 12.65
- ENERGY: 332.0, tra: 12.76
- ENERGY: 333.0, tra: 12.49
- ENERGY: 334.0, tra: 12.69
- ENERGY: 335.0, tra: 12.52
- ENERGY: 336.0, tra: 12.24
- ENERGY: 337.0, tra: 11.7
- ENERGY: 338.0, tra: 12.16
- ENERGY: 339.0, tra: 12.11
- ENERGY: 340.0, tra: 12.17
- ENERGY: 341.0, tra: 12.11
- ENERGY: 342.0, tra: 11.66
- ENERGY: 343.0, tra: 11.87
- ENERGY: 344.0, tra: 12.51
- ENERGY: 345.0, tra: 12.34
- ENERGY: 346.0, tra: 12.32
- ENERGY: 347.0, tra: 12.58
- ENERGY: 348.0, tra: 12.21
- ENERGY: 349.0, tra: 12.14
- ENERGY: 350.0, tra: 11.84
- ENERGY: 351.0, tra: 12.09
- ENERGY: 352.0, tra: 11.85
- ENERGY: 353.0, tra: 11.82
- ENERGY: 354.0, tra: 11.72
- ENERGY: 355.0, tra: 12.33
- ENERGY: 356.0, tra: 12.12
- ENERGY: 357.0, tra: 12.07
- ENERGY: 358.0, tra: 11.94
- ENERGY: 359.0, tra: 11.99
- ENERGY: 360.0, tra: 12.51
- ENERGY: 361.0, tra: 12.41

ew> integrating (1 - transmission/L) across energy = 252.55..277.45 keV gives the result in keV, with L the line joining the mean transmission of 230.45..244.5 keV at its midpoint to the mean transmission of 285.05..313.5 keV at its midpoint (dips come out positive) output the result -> 1.4 keV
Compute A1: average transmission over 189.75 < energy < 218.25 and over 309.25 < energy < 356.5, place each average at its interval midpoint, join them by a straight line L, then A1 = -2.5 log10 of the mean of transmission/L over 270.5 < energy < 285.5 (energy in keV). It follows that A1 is 0.11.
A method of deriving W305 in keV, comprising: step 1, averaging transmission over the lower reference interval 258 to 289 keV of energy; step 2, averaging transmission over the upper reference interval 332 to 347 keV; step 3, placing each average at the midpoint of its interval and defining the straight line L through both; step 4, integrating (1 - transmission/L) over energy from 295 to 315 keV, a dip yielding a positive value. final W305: 6.7 keV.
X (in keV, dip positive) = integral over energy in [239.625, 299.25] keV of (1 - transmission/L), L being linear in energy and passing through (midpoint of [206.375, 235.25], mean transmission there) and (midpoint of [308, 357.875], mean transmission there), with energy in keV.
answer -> 7.1 keV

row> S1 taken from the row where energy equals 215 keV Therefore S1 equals 20.43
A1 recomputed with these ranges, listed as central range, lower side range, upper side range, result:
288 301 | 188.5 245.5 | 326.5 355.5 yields 0.247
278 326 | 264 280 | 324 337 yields 0.259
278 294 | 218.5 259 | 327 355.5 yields 0.242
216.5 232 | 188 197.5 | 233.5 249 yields -0.090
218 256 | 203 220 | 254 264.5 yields -0.066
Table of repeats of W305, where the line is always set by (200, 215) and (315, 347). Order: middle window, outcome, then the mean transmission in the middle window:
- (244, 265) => 1.2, 16.2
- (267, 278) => 1.4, 13.8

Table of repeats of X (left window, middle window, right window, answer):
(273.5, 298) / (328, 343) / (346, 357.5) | 0.01 keV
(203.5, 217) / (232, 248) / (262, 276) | -1.79 keV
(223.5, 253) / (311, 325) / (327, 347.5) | 4.94 keV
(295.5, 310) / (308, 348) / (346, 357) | 1.15 keV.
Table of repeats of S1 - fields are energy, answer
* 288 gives 12.24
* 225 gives 20.1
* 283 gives 12.45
